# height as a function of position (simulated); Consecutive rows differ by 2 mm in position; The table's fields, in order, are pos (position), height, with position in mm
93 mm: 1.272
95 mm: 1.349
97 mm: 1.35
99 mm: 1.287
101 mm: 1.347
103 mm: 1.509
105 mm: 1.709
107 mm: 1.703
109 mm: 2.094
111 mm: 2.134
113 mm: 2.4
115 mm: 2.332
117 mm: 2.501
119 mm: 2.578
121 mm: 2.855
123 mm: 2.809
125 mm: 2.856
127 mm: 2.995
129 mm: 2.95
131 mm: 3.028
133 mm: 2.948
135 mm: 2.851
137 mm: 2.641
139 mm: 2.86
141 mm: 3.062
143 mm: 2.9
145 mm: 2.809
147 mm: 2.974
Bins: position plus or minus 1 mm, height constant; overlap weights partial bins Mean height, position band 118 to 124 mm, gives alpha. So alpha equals 2.75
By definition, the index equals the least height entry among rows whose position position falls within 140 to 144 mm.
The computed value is 2.9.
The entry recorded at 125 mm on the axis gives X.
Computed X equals 2.856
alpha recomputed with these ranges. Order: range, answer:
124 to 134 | 2.96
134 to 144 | 2.86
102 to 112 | 1.83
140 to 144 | 2.98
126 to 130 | 2.97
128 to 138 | 2.88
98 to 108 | 1.51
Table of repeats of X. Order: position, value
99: 1.287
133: 2.948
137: 2.641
